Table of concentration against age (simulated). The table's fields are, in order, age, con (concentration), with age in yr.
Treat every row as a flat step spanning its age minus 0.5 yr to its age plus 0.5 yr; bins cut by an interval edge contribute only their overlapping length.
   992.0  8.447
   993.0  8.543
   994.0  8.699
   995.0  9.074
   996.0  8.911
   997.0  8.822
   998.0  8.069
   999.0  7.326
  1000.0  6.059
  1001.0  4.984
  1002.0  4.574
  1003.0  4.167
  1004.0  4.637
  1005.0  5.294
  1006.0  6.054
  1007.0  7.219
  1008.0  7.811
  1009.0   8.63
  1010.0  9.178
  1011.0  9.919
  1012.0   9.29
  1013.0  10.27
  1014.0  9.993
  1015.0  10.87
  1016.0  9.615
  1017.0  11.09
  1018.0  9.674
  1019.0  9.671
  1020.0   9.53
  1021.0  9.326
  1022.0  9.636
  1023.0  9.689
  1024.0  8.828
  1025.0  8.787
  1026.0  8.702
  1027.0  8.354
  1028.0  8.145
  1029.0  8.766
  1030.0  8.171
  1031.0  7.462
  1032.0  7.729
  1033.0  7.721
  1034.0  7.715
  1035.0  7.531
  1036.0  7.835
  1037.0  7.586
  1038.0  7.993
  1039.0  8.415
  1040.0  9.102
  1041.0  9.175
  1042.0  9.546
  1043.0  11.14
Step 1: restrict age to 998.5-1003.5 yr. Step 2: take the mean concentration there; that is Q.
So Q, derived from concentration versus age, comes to 5.42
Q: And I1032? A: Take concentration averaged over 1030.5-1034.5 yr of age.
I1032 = 7.66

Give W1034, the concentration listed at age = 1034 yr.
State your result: 7.715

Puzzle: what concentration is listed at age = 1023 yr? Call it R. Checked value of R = 9.689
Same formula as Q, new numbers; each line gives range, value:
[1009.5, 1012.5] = 9.46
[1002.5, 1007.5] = 5.47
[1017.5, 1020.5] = 9.62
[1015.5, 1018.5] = 10.1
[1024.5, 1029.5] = 8.55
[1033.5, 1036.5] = 7.69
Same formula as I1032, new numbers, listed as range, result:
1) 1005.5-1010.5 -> 7.78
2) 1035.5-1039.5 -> 7.96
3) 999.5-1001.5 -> 5.52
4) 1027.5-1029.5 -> 8.46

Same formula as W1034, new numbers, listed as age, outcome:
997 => 8.822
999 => 7.326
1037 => 7.586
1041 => 9.175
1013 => 10.27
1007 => 7.219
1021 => 9.326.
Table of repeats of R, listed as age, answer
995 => 9.074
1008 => 7.811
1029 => 8.766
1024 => 8.828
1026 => 8.702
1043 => 11.14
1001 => 4.984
